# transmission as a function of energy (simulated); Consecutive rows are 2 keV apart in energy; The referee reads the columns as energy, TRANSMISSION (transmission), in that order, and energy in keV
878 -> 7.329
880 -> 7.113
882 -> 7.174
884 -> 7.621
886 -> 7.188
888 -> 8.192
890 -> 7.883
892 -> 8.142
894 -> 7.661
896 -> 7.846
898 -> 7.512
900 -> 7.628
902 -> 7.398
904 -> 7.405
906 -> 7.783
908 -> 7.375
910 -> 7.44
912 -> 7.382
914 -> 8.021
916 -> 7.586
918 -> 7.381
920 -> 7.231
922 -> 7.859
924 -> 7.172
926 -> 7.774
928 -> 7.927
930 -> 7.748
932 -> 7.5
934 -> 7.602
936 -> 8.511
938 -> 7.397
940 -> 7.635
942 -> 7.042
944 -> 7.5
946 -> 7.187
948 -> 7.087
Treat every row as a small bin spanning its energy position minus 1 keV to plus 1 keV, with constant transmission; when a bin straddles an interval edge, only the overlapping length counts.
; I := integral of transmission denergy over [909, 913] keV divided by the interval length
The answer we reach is 7.41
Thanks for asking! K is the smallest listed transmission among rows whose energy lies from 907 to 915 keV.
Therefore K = 7.375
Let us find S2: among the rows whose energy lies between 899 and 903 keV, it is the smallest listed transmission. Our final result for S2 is 7.398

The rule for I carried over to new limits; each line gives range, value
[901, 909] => 7.49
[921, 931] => 7.7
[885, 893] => 7.85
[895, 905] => 7.56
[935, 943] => 7.65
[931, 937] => 7.87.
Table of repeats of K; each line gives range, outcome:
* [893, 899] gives 7.512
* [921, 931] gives 7.172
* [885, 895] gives 7.188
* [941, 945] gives 7.042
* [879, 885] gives 7.113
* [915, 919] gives 7.381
